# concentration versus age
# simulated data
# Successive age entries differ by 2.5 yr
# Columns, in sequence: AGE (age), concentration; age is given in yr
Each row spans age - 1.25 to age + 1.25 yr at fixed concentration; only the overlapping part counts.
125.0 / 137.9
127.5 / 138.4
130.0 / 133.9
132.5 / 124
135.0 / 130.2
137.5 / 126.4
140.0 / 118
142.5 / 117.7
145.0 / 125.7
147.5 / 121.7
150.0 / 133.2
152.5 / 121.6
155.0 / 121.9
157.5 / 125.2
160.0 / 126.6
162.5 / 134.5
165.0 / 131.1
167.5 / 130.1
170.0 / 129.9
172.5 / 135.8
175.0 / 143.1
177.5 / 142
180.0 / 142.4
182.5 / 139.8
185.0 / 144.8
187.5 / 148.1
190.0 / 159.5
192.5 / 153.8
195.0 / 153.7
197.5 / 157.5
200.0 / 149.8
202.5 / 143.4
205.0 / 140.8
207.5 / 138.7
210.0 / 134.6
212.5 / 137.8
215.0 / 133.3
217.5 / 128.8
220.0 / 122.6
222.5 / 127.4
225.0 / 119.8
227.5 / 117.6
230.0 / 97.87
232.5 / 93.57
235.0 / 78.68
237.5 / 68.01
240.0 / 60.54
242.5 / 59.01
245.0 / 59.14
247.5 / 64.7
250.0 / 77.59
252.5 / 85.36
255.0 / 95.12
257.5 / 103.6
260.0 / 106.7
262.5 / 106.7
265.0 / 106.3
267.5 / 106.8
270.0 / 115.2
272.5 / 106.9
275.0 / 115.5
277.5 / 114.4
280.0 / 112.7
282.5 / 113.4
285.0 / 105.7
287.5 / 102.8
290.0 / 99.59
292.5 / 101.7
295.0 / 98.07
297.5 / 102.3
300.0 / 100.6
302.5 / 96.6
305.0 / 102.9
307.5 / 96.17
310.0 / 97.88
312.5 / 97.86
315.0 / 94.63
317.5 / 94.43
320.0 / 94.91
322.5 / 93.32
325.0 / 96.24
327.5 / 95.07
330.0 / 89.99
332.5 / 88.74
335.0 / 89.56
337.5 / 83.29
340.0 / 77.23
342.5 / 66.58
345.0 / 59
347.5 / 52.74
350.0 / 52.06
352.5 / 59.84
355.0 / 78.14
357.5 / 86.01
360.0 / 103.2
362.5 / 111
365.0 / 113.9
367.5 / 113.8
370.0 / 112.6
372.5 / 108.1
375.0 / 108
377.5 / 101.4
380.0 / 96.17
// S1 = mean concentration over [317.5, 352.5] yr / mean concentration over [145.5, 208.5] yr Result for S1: 0.58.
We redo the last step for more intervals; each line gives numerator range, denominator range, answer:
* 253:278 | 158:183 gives 0.79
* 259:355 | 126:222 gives 0.70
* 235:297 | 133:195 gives 0.71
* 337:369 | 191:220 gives 0.57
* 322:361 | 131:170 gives 0.63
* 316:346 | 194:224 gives 0.62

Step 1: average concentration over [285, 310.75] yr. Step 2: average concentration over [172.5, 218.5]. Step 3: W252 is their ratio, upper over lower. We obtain 0.7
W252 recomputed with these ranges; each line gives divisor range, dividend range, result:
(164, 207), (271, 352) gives 0.65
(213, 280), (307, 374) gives 0.89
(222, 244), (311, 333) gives 1.05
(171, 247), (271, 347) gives 0.77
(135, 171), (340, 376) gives 0.69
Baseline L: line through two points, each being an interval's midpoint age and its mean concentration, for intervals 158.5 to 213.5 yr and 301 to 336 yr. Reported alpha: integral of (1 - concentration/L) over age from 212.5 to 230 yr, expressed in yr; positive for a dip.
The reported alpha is 0.7 yr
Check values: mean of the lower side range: 142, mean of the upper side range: 95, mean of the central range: 124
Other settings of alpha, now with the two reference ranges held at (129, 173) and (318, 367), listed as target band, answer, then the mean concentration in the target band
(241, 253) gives 4.27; 68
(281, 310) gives -2.11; 102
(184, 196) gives -3.44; 152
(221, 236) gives 0.45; 107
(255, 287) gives -2.76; 109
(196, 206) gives -2.80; 148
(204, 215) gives -2.27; 137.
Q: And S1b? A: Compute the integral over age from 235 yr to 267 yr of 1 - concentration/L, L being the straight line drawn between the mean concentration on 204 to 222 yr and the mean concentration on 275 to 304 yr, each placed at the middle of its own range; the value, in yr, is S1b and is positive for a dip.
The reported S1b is 9.5 yr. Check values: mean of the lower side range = 133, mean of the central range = 83.1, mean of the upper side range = 105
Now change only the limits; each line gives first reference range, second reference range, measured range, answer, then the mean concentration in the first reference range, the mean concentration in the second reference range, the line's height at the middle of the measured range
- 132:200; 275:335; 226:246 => 6.39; 135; 99.7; 117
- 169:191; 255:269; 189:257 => 6.45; 143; 105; 123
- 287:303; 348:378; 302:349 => 5.00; 100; 94.5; 97.7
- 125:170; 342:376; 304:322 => -0.06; 127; 87.8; 96.4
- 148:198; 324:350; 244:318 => -1.24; 138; 78.4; 98.8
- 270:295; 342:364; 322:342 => -0.77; 108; 75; 84.8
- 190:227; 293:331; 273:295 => 0.15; 139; 96.9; 108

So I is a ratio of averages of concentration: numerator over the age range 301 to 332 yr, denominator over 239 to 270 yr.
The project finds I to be 1.10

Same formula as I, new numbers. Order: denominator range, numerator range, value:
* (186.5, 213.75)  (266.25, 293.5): 0.74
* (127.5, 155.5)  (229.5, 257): 0.61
